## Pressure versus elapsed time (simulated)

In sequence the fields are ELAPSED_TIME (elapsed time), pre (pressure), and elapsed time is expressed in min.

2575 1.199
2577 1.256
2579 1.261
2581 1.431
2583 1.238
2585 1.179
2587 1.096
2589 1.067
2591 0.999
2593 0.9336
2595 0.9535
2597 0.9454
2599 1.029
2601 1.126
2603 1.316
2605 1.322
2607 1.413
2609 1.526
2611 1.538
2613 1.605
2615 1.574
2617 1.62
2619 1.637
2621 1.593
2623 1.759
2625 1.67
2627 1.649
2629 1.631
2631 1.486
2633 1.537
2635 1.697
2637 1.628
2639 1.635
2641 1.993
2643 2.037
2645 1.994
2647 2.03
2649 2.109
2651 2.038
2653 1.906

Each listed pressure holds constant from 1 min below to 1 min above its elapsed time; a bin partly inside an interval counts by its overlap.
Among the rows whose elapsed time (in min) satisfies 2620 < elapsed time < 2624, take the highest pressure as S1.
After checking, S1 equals 1.759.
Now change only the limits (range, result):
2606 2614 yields 1.605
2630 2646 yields 2.037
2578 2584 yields 1.431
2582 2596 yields 1.238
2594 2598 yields 0.9535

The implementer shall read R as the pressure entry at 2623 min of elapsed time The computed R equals 1.759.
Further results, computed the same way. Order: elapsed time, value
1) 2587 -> 1.096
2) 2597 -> 0.9454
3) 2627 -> 1.649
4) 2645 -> 1.994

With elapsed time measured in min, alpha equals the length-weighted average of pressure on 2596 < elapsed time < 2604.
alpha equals 1.1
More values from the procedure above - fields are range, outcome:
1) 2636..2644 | 1.82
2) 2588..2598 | 0.98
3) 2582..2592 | 1.12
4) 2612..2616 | 1.59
